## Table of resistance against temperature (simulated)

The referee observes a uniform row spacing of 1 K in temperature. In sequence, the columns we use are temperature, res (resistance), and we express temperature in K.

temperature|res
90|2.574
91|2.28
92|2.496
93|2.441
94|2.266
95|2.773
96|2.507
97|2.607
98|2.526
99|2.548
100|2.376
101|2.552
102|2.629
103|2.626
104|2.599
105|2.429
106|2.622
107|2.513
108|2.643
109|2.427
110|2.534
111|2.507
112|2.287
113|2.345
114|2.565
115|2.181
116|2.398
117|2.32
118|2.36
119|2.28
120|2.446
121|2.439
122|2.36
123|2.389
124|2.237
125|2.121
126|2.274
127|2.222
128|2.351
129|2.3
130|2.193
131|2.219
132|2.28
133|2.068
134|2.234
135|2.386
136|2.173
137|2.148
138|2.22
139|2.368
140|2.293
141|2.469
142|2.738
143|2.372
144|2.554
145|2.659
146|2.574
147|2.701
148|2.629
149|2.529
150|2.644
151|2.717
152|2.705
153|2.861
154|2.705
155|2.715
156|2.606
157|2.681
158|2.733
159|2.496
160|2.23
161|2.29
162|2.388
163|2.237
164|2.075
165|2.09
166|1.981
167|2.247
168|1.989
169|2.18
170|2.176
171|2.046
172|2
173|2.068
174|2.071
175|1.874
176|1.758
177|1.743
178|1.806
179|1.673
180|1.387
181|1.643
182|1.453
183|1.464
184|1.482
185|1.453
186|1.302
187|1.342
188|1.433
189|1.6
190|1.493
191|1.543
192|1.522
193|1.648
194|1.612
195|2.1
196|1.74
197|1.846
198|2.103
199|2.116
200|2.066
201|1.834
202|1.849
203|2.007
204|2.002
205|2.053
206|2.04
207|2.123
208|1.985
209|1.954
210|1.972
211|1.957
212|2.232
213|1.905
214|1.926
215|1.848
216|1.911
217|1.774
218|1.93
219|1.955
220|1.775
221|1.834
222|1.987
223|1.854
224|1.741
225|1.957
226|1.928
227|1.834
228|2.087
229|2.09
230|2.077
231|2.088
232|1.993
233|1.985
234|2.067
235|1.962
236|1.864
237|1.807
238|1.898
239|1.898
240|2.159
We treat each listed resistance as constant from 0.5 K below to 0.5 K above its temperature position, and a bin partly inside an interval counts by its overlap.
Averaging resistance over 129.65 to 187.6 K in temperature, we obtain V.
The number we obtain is 2.19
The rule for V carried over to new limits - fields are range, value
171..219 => 1.81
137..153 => 2.54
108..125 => 2.38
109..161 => 2.43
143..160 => 2.64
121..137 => 2.26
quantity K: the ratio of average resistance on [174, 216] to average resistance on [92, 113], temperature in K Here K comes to 0.7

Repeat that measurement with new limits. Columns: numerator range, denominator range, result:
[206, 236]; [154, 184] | 0.94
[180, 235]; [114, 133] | 0.80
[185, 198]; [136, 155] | 0.63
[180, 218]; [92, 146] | 0.74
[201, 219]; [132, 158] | 0.78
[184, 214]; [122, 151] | 0.77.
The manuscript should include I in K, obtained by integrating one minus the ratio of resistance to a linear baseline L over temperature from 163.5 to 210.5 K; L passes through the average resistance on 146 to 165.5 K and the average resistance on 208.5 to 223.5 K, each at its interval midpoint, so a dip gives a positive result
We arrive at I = 8.0 K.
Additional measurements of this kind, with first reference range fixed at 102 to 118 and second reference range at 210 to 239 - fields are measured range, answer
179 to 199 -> 4.7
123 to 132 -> 0.5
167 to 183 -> 2.3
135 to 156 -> -2.1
